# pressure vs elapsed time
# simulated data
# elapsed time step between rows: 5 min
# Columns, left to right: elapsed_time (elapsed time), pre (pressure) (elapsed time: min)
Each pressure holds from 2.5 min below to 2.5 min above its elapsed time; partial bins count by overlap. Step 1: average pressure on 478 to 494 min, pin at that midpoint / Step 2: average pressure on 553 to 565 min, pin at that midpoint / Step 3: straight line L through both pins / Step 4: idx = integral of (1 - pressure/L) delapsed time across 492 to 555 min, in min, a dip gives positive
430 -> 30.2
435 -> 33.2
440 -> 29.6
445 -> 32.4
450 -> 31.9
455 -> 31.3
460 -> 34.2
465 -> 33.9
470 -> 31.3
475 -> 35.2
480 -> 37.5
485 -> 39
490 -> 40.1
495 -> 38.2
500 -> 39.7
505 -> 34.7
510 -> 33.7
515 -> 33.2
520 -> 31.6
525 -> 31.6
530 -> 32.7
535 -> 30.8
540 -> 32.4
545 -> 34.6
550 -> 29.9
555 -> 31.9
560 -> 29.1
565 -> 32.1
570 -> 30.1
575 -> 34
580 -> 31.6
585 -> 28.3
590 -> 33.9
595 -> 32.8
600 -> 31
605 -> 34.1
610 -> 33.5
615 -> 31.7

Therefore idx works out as 2.0 min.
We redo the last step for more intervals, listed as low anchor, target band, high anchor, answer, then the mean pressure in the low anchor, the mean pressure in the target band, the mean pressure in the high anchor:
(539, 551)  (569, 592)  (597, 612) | 0.8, 32.6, 31.6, 32.8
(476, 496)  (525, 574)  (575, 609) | 4.4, 38.5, 31.6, 32.2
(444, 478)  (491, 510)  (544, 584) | -2.8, 33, 37.2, 31.4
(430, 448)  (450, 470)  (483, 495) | 1.2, 31.5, 32.8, 39.3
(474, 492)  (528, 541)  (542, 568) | 0.6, 38.1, 31.9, 31.5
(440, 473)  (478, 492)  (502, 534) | -2.7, 32.3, 38.9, 32.9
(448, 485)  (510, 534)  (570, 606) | 0.6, 34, 32.3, 32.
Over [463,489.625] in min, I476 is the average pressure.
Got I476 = 35.8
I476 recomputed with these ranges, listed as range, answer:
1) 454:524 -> 35.3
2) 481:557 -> 34.4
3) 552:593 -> 31.4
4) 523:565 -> 31.7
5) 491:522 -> 35.5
